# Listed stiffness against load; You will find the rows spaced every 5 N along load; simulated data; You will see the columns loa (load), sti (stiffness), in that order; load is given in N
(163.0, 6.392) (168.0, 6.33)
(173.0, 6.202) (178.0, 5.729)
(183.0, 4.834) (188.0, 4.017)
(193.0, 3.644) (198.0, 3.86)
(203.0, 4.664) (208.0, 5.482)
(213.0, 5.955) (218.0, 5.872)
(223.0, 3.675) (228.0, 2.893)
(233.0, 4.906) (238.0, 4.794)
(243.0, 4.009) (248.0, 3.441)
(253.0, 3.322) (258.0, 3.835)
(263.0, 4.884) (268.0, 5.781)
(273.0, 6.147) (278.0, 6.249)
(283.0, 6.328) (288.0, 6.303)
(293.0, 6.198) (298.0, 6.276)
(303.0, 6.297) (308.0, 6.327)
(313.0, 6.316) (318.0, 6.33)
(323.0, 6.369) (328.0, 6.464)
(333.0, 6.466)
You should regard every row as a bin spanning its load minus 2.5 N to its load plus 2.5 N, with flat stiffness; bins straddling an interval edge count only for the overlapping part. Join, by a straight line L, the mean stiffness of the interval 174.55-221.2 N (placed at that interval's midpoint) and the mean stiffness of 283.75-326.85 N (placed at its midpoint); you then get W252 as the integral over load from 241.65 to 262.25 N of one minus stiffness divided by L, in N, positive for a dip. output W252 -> 6.9 N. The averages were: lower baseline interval 4.9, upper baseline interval 6.31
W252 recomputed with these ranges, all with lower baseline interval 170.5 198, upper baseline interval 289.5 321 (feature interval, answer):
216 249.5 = 7.2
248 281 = 5.0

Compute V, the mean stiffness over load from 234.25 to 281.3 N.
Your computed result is 4.75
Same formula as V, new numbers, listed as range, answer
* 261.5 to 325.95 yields 6.16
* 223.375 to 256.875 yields 3.88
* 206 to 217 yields 5.75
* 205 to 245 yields 4.71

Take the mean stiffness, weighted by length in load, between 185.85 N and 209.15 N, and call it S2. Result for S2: 4.27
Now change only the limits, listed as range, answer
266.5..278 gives 6.04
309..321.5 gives 6.33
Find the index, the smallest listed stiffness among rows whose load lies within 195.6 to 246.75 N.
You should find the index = 2.893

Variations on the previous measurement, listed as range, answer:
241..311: 3.322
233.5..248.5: 3.441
